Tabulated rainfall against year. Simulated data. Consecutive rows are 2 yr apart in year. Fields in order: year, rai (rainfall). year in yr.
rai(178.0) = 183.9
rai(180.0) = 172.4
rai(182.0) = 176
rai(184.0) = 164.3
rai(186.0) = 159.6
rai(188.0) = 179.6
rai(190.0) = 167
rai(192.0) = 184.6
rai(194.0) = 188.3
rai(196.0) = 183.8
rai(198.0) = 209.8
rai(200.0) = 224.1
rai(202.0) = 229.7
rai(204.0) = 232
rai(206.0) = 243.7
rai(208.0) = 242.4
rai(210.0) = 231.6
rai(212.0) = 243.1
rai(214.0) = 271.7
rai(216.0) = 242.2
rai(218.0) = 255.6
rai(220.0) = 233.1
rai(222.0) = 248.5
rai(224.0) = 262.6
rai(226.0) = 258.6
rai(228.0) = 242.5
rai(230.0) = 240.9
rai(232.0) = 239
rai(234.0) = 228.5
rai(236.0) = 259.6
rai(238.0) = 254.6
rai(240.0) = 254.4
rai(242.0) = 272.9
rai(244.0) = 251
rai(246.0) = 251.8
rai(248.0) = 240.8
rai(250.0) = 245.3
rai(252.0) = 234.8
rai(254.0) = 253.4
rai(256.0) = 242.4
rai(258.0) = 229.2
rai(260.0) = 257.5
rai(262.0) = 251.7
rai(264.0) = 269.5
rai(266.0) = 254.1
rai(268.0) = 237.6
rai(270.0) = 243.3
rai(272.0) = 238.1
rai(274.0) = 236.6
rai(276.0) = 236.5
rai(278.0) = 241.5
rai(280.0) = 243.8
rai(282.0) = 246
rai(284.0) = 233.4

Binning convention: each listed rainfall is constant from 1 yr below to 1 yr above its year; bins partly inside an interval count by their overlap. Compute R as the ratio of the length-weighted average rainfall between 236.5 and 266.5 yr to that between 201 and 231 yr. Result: 1.0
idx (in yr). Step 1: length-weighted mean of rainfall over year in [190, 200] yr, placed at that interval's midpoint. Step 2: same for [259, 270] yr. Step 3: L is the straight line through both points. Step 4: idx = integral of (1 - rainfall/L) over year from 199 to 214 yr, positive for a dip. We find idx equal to -2.6 yr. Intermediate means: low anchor 192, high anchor 253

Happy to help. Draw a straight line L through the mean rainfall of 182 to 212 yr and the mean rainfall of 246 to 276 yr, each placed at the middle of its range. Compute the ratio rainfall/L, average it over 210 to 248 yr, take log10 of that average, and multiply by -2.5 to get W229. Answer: -0.118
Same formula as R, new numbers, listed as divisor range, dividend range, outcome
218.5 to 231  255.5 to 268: 1.01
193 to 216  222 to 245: 1.10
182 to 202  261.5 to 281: 1.31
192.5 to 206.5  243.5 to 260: 1.14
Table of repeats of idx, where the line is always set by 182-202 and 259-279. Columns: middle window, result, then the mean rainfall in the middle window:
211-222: -2.3 yr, 249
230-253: -2.4 yr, 248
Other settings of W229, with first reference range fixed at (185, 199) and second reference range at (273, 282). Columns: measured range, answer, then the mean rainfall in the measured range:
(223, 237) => -0.19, 247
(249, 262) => -0.09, 244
